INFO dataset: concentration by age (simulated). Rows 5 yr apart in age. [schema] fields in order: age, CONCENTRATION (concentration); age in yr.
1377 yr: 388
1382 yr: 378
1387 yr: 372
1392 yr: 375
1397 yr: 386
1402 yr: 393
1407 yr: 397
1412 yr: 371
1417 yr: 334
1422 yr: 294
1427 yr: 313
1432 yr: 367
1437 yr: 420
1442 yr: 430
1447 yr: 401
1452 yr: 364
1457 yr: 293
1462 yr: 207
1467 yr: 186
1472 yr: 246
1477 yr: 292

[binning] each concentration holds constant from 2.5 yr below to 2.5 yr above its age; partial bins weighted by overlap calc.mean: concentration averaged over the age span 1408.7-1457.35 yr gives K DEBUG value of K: 362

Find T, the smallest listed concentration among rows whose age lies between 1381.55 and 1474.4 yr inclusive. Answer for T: 186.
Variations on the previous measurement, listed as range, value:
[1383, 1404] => 372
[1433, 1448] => 401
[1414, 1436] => 294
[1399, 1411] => 393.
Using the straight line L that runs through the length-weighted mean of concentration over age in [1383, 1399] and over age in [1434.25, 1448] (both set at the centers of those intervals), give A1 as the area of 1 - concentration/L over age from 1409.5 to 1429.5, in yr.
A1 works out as 3.6 yr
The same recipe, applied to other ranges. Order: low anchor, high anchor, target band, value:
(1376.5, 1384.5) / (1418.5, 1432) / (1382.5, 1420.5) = -2.4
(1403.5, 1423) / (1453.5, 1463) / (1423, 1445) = -4.4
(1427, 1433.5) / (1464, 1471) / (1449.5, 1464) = -2.7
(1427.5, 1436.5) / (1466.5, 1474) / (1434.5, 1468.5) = -3.9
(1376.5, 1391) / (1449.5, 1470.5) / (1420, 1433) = -0.4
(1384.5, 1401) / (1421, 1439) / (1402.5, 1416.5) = -0.4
